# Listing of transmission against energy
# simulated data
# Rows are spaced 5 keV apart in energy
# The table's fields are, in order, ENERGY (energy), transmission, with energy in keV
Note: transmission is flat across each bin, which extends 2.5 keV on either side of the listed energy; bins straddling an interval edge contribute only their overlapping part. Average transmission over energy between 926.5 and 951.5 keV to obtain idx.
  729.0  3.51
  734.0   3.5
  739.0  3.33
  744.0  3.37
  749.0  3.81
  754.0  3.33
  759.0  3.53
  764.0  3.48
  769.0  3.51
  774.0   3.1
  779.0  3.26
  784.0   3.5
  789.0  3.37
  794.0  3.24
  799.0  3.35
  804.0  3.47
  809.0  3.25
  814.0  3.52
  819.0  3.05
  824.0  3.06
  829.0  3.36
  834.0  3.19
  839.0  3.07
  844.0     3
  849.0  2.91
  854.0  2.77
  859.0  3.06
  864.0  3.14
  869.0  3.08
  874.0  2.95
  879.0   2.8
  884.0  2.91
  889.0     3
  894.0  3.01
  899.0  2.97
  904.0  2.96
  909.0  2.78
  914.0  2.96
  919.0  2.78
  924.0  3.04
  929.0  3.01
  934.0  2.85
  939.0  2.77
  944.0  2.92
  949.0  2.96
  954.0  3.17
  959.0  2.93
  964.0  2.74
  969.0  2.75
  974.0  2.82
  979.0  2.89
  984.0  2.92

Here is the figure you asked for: 2.9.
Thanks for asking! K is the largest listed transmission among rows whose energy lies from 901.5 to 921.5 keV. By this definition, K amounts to 2.96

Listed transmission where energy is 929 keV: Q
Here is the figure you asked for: 3.01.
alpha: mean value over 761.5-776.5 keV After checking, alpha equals 3.36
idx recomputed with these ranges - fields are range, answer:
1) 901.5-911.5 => 2.87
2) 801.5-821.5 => 3.32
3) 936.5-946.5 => 2.84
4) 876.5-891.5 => 2.9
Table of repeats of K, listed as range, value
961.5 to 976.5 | 2.82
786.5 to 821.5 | 3.52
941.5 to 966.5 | 3.17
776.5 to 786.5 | 3.5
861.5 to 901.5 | 3.14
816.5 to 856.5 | 3.36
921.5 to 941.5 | 3.04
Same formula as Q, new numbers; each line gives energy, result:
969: 2.75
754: 3.33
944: 2.92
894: 3.01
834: 3.19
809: 3.25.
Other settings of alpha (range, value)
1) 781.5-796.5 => 3.37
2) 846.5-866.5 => 2.97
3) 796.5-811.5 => 3.36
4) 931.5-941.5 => 2.81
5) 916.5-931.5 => 2.94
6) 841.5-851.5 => 2.96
